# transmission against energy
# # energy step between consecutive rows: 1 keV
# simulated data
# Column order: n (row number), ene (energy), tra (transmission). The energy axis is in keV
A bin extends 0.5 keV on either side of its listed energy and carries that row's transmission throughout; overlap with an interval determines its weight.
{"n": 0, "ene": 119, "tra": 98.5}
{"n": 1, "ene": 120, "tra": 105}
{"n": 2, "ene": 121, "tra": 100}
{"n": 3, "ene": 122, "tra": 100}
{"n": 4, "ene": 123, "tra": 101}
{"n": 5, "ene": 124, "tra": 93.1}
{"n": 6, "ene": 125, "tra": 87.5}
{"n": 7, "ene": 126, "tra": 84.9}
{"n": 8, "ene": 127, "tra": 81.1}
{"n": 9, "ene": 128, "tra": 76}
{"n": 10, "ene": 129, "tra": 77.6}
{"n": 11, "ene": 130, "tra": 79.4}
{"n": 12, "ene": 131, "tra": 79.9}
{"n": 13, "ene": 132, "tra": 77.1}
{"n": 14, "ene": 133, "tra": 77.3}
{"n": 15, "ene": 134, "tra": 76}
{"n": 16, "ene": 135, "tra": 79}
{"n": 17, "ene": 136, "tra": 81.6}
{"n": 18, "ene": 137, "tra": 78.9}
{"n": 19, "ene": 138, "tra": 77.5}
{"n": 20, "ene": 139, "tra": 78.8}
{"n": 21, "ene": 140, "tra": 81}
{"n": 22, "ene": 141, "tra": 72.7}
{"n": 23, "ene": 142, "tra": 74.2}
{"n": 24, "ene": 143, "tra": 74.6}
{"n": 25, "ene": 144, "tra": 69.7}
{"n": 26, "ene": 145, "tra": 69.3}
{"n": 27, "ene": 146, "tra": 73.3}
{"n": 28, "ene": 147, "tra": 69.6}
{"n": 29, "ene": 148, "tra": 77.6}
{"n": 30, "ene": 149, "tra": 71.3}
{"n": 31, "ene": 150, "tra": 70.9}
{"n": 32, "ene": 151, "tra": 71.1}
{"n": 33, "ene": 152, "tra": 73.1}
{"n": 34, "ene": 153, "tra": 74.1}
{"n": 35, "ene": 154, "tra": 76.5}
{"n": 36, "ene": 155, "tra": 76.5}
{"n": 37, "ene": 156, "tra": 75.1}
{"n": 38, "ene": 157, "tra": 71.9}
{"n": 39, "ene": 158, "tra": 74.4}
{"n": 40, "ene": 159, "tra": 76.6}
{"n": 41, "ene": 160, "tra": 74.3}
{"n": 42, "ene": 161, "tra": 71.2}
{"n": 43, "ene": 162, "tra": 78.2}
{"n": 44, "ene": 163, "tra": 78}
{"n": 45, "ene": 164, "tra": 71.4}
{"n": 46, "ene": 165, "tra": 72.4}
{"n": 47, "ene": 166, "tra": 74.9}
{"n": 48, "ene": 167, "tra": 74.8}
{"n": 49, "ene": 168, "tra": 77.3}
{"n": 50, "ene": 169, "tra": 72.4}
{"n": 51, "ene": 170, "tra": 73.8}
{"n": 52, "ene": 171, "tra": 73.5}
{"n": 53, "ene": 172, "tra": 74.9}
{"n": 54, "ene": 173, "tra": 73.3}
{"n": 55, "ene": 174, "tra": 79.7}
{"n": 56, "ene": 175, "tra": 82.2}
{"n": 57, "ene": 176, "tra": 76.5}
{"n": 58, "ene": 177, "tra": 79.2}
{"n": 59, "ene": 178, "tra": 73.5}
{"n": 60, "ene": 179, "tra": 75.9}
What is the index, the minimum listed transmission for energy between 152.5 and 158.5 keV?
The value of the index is 71.9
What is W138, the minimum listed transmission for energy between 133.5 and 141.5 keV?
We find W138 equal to 72.7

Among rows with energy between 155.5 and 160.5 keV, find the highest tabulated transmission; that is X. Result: 76.6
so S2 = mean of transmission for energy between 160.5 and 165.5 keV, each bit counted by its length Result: 74.2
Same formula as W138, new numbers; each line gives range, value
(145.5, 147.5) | 69.6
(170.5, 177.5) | 73.3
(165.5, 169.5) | 72.4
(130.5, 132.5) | 77.1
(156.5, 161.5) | 71.2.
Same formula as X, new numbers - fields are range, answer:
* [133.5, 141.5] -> 81.6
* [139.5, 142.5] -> 81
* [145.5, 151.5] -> 77.6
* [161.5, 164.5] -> 78.2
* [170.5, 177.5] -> 82.2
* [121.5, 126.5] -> 101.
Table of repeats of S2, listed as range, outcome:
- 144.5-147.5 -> 70.7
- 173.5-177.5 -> 79.4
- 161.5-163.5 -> 78.1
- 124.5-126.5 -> 86.2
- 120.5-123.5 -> 100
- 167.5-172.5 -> 74.4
